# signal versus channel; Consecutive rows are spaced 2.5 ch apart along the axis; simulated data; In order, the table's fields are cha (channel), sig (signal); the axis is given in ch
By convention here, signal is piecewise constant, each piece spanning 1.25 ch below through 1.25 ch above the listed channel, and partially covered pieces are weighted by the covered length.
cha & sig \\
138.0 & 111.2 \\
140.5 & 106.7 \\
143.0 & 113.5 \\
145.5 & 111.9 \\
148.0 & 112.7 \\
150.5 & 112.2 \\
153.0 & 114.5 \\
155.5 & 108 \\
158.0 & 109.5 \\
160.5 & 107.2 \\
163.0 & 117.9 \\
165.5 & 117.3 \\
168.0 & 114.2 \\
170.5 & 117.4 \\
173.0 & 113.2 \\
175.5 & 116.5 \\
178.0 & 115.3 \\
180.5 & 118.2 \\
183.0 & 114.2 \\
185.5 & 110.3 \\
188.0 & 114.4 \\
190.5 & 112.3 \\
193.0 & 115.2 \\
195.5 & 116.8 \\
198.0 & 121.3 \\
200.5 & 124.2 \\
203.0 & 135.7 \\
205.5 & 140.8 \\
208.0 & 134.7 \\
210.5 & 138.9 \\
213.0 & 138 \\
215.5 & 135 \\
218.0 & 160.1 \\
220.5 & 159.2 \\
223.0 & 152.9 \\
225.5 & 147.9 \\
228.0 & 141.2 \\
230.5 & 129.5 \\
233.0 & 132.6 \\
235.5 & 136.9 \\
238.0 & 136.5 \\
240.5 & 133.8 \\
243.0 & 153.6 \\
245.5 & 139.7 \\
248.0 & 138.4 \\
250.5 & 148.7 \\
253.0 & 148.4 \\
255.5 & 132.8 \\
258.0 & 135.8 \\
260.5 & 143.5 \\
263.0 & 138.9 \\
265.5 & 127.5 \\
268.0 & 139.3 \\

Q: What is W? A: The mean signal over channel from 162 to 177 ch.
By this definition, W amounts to 116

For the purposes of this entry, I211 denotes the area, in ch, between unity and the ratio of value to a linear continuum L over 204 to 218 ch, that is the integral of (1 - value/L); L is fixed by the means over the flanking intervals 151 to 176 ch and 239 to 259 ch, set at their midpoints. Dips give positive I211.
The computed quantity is -1.1 ch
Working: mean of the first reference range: 113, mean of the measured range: 139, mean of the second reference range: 141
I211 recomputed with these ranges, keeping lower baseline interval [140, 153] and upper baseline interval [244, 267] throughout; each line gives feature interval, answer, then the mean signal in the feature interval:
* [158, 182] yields 0.6 ch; 115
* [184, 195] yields 0.9 ch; 113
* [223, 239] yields -0.7 ch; 139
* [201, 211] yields -0.7 ch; 136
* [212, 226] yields -2.0 ch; 149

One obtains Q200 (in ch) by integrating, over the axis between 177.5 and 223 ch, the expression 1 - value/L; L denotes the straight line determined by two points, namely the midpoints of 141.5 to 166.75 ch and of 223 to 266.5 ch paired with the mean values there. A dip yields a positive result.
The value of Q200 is -0.8 ch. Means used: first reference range 112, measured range 129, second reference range 140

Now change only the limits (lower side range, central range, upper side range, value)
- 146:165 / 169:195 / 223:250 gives 1.35 ch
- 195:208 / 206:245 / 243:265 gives -2.18 ch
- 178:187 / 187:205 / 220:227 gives 0.86 ch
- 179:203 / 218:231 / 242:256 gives -1.55 ch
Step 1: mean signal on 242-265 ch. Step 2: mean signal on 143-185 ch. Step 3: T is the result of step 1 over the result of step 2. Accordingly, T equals 1.25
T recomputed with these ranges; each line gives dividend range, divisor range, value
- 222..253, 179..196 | 1.23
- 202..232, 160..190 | 1.24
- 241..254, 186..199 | 1.25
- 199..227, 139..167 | 1.27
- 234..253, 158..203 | 1.22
